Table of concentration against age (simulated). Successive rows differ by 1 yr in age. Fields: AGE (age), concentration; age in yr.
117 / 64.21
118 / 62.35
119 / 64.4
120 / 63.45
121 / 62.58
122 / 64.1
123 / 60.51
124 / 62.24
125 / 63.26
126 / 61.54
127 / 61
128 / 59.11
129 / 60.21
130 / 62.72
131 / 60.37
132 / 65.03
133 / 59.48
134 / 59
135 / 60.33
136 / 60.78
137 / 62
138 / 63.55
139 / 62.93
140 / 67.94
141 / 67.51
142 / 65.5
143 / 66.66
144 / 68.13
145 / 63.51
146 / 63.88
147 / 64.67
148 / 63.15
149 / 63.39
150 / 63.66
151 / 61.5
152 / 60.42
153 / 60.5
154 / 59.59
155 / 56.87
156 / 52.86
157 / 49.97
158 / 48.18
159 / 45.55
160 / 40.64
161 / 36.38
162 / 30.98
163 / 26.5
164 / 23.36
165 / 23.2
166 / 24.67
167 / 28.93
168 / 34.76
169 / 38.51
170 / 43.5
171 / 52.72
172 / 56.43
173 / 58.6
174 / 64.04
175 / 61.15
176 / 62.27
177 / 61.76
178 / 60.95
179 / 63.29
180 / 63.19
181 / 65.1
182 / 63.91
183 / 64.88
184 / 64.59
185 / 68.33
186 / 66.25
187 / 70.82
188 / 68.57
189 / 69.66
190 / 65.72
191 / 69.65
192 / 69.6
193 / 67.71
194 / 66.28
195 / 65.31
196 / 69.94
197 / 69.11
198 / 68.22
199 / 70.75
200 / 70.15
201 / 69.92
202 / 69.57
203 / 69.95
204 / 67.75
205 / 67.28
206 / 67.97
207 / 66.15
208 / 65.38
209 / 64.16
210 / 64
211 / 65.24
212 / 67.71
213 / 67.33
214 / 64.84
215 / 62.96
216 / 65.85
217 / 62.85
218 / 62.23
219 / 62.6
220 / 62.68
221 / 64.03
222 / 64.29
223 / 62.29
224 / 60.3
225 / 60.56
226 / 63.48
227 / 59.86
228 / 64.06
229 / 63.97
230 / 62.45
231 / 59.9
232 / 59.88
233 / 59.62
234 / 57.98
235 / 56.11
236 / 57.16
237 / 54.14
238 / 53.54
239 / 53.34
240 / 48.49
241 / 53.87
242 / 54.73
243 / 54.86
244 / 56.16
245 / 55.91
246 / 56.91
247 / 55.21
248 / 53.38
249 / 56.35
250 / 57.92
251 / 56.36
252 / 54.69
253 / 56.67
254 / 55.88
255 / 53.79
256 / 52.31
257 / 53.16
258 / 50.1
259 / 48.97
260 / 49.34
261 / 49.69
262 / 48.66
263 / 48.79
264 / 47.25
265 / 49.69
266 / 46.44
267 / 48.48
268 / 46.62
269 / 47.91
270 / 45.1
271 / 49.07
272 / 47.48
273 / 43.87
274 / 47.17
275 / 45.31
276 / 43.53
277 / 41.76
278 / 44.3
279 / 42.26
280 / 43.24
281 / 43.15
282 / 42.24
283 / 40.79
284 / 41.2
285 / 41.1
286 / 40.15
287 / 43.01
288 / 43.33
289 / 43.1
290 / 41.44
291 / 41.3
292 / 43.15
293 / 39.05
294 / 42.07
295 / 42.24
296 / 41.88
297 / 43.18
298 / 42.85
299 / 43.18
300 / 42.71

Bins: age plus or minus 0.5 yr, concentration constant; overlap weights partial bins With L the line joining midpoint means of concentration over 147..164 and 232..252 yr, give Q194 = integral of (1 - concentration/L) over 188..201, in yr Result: -3.8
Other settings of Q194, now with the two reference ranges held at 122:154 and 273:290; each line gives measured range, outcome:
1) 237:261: -3.3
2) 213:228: -3.4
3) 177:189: -1.9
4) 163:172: 3.7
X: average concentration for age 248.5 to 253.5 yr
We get 56.4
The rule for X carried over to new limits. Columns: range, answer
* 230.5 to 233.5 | 59.8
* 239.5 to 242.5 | 52.4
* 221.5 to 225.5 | 61.9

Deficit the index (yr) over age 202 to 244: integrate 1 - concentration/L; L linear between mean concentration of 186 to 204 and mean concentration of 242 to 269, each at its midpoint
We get -0.3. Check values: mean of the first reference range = 68.8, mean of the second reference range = 52.4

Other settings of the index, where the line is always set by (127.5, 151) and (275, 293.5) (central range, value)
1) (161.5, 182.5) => 3.67 yr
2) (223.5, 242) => -3.16 yr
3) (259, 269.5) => -0.75 yr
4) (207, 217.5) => -2.49 yr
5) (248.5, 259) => -1.76 yr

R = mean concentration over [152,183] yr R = 49.1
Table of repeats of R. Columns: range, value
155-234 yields 59.3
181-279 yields 58.9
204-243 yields 61.4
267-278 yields 45.8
